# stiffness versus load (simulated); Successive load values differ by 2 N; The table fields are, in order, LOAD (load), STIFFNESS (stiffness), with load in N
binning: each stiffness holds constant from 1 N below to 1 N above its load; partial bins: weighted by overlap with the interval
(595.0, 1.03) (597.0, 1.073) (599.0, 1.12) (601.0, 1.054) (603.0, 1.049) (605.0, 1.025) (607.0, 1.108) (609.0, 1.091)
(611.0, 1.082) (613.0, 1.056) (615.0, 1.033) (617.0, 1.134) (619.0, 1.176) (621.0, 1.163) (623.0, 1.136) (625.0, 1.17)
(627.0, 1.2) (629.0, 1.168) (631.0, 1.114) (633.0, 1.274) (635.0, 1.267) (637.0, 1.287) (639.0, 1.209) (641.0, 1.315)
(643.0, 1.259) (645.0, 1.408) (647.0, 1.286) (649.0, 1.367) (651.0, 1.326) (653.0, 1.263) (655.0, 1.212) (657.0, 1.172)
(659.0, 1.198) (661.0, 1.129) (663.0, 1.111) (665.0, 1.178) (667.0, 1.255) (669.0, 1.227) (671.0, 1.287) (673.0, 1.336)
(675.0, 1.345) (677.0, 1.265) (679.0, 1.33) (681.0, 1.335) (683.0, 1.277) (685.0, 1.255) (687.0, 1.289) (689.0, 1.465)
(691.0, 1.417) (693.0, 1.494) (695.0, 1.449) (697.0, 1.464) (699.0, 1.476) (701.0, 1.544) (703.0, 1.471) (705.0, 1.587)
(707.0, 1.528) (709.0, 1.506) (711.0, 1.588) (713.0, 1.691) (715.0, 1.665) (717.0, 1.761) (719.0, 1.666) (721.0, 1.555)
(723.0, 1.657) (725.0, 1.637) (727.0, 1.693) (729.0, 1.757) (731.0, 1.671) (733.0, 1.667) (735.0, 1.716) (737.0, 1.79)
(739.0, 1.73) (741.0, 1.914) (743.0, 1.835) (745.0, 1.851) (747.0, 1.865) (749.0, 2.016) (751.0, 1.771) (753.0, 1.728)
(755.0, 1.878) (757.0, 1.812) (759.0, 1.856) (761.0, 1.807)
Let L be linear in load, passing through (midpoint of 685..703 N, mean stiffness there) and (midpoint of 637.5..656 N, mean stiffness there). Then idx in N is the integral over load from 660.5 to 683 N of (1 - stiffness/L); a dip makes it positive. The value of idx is 1.87 N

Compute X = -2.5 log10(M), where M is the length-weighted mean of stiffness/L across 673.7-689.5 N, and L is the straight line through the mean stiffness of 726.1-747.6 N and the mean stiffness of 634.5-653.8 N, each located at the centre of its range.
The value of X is 0.13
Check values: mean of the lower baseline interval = 1.3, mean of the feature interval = 1.32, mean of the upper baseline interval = 1.77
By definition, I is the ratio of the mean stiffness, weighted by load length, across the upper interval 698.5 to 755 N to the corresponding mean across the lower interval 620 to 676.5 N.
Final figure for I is 1.37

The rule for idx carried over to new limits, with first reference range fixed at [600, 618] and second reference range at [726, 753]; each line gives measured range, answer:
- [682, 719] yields 1.8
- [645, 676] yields 2.3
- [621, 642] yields -0.3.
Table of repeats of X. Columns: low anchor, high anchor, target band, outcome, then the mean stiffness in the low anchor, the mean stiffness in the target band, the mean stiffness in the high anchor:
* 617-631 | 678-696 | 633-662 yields -0.02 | 1.16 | 1.26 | 1.37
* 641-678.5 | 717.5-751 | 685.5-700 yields 0.04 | 1.26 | 1.43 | 1.75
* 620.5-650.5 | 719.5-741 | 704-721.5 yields 0.00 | 1.24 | 1.62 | 1.7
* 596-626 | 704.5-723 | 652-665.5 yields 0.14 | 1.1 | 1.18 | 1.62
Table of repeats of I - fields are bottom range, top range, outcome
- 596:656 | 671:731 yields 1.27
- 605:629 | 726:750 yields 1.60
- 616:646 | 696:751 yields 1.38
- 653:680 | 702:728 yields 1.31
